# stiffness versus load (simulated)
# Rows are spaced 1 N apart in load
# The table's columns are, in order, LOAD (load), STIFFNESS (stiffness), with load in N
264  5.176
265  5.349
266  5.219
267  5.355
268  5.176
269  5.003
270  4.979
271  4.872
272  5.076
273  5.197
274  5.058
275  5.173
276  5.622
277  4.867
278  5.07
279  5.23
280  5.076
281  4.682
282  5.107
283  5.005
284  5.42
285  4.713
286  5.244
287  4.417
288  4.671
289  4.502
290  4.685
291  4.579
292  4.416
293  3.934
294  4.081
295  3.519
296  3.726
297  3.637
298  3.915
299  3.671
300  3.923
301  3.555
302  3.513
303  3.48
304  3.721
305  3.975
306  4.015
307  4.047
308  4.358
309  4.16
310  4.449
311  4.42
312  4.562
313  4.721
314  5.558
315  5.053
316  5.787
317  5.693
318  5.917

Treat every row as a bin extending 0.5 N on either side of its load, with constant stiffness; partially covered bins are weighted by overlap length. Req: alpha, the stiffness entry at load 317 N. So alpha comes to 5.693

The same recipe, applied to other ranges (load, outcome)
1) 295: 3.519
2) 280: 5.076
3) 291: 4.579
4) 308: 4.358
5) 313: 4.721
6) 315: 5.053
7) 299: 3.671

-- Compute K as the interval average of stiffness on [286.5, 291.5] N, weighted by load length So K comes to 4.57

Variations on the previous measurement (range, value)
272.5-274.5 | 5.13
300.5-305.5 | 3.65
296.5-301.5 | 3.74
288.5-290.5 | 4.59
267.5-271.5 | 5.01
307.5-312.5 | 4.39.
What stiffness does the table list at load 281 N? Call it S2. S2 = 4.682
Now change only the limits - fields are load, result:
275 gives 5.173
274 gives 5.058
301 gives 3.555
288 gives 4.671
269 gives 5.003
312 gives 4.562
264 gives 5.176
